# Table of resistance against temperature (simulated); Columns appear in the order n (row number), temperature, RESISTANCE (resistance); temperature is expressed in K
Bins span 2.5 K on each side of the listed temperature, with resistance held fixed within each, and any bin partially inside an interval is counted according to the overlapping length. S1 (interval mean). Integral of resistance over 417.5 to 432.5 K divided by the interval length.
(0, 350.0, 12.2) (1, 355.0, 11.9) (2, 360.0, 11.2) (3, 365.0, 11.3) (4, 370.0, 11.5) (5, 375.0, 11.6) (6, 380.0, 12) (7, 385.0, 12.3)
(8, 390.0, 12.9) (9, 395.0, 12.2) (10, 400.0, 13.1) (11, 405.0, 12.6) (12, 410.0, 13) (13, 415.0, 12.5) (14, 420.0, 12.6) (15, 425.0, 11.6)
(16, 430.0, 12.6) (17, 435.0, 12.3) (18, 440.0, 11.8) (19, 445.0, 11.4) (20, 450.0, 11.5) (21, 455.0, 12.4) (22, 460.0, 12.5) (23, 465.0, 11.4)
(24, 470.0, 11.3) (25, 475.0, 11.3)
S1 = 12.3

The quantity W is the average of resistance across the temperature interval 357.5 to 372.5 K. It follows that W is 11.3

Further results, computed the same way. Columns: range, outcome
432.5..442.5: 12.1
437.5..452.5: 11.6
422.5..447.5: 11.9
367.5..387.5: 11.8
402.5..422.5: 12.7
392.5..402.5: 12.7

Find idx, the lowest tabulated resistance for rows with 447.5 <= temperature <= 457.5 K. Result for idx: 11.5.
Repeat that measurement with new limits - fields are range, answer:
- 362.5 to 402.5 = 11.3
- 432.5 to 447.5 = 11.4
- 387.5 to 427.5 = 11.6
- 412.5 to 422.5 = 12.5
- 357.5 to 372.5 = 11.2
